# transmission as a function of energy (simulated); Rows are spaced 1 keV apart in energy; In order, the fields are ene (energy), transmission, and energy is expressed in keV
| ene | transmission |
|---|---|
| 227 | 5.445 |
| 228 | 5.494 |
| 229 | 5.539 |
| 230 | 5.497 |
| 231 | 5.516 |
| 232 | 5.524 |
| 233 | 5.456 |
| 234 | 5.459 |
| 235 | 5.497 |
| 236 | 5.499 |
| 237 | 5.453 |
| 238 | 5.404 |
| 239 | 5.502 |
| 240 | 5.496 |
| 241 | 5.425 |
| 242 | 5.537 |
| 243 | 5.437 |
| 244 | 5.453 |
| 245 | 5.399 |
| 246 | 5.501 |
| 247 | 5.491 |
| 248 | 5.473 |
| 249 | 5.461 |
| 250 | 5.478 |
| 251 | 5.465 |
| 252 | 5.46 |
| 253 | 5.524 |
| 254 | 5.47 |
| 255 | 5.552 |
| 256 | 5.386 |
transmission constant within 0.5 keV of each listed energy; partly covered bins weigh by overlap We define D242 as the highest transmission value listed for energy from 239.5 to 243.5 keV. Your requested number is 5.537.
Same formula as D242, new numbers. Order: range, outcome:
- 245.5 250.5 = 5.501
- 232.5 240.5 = 5.502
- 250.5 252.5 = 5.465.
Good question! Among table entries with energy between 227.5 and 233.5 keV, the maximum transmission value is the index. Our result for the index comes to 5.539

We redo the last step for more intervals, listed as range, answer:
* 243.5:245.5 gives 5.453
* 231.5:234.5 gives 5.524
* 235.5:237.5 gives 5.499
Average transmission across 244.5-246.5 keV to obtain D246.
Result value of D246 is 5.45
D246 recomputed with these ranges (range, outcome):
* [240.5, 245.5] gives 5.45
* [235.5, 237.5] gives 5.48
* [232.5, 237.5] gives 5.47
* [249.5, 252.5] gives 5.47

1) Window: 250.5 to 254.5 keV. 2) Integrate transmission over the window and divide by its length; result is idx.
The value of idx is 5.48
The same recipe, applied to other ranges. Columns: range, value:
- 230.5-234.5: 5.49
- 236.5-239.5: 5.45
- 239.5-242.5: 5.49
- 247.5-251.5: 5.47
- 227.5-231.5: 5.51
